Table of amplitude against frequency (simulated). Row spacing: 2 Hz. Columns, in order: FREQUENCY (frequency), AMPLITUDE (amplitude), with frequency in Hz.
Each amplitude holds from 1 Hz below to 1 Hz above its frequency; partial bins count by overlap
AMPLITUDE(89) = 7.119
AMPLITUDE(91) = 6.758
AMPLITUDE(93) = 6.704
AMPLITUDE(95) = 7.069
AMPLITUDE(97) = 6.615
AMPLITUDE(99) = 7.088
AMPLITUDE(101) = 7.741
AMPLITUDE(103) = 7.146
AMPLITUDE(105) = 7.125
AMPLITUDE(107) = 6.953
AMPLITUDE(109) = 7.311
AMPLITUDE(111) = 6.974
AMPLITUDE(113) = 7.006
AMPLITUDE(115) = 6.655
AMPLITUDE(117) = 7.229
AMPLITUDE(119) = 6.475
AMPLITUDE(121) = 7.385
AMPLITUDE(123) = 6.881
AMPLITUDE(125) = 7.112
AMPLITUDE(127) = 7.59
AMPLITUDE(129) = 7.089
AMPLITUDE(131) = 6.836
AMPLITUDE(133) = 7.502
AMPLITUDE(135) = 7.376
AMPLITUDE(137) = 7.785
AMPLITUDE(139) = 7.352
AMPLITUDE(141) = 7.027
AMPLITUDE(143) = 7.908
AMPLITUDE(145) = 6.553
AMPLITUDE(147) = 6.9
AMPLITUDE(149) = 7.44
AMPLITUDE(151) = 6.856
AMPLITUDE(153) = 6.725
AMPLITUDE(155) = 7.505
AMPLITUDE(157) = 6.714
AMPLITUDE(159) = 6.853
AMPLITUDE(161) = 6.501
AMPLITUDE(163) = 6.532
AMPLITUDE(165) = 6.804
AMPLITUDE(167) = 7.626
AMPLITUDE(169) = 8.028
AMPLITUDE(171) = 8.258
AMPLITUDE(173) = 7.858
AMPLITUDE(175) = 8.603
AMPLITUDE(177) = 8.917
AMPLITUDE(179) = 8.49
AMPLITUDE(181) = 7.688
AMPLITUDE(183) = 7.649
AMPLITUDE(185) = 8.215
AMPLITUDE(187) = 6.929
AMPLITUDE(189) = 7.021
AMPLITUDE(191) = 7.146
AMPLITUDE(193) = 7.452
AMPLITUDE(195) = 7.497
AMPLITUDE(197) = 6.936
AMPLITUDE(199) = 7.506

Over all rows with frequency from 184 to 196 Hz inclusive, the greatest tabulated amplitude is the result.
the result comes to 8.215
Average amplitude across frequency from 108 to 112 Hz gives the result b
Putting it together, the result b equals 7.14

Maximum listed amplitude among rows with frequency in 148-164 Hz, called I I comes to 7.505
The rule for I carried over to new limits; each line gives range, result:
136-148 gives 7.908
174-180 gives 8.917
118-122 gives 7.385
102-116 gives 7.311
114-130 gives 7.59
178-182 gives 8.49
